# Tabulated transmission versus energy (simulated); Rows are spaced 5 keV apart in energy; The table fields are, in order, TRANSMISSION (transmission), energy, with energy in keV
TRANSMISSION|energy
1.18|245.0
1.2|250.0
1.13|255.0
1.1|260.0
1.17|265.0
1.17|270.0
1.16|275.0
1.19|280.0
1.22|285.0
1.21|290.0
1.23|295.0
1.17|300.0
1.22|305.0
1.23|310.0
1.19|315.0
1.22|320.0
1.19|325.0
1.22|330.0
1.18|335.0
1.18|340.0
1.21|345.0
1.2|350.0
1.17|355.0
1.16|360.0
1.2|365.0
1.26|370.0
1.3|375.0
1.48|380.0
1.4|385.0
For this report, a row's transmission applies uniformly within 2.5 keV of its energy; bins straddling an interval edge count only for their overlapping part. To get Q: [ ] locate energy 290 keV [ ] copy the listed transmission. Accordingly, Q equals 1.21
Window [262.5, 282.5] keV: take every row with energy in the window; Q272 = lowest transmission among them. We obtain 1.16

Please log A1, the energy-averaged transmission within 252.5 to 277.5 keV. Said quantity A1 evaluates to 1.15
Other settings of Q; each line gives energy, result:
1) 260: 1.1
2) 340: 1.18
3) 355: 1.17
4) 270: 1.17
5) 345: 1.21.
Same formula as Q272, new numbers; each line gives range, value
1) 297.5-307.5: 1.17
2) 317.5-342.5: 1.18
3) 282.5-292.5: 1.21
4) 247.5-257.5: 1.13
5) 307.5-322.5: 1.19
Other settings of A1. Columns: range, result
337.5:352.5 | 1.2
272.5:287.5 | 1.19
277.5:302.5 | 1.2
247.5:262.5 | 1.14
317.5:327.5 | 1.2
